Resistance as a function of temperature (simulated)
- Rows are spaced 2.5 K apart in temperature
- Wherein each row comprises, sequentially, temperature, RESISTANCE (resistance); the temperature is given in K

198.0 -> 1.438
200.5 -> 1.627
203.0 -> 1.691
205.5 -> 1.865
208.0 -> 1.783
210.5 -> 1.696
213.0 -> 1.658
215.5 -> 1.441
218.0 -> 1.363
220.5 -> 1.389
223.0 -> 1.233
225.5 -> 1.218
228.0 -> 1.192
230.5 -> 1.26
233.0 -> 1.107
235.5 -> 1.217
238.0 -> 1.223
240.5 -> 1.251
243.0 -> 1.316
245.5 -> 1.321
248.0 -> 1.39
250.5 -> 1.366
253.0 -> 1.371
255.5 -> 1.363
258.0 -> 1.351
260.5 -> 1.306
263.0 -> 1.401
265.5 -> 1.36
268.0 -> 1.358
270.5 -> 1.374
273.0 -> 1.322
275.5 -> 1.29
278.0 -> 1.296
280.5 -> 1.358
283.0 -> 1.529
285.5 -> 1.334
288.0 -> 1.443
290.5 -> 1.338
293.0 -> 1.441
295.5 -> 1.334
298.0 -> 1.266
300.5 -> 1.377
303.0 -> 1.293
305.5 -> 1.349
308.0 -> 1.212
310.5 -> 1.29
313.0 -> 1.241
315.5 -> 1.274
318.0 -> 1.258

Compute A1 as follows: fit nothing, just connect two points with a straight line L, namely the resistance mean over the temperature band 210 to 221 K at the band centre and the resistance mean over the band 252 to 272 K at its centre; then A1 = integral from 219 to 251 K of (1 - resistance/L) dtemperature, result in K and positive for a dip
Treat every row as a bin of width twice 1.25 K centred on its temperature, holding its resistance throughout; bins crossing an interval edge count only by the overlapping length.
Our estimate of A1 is 3.9 K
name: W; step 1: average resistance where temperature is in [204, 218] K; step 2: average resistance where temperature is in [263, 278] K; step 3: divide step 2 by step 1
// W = 0.81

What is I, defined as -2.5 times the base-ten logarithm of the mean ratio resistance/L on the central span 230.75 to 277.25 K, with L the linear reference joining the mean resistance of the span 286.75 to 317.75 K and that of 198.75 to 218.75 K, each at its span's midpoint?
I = 0.131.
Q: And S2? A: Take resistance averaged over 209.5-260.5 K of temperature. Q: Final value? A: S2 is 1.33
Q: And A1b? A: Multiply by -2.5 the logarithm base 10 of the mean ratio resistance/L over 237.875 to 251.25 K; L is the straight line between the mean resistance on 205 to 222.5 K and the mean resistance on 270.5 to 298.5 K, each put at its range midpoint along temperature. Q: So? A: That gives 0.13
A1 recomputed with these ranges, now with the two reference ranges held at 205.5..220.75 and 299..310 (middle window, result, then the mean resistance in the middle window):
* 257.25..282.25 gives 1.2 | 1.35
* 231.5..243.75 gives 2.4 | 1.22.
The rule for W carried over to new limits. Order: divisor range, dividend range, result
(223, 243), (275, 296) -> 1.13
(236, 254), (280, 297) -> 1.06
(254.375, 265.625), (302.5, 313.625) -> 0.94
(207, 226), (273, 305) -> 0.92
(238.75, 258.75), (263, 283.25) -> 1.01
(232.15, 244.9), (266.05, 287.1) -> 1.10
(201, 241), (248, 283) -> 0.96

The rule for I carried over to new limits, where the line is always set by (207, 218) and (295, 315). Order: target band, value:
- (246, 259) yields 0.08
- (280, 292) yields -0.04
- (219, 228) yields 0.23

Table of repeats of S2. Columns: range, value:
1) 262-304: 1.36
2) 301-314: 1.28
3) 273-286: 1.36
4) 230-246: 1.24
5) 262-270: 1.37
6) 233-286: 1.33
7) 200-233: 1.48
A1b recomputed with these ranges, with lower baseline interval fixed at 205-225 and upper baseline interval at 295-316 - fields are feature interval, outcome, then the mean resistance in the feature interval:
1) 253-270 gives 0.038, 1.36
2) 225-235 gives 0.240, 1.19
